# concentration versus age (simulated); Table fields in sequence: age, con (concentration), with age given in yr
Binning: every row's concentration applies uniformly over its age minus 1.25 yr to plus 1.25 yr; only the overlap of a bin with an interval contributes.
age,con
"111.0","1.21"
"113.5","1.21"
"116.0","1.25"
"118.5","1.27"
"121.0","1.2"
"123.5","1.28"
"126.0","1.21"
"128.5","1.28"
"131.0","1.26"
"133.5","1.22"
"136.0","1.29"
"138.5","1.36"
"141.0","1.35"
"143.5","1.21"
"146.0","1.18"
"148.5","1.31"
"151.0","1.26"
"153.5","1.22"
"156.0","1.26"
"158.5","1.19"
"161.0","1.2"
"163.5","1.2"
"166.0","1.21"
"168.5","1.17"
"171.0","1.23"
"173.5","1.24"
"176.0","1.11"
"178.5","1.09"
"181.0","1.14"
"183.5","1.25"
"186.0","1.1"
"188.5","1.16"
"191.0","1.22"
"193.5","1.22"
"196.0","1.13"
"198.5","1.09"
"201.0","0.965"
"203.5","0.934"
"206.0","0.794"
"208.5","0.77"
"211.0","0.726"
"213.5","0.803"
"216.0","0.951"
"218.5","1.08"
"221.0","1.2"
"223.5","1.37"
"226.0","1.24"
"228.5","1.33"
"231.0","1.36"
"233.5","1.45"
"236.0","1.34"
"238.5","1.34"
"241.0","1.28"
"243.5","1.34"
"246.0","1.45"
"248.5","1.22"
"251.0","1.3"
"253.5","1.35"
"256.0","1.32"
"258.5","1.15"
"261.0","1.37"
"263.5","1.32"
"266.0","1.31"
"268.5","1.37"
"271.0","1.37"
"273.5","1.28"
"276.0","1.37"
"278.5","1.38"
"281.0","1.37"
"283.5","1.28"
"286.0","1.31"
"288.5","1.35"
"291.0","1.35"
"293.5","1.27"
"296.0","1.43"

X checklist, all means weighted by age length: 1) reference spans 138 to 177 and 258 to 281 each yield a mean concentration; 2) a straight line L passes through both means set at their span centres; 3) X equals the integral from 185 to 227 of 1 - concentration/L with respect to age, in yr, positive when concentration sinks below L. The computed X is 7.6 yr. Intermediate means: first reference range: 1.23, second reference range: 1.33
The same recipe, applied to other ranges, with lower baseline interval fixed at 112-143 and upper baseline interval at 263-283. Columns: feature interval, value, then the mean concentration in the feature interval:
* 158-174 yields 1.0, 1.2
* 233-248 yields -0.3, 1.36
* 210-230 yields 3.3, 1.1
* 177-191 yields 1.5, 1.15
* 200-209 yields 3.0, 0.871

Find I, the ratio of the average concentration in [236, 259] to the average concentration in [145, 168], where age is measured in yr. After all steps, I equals 1.1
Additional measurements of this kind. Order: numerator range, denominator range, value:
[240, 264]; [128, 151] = 1.03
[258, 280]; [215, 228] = 1.13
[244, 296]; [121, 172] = 1.07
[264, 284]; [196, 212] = 1.49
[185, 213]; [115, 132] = 0.80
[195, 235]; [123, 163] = 0.86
